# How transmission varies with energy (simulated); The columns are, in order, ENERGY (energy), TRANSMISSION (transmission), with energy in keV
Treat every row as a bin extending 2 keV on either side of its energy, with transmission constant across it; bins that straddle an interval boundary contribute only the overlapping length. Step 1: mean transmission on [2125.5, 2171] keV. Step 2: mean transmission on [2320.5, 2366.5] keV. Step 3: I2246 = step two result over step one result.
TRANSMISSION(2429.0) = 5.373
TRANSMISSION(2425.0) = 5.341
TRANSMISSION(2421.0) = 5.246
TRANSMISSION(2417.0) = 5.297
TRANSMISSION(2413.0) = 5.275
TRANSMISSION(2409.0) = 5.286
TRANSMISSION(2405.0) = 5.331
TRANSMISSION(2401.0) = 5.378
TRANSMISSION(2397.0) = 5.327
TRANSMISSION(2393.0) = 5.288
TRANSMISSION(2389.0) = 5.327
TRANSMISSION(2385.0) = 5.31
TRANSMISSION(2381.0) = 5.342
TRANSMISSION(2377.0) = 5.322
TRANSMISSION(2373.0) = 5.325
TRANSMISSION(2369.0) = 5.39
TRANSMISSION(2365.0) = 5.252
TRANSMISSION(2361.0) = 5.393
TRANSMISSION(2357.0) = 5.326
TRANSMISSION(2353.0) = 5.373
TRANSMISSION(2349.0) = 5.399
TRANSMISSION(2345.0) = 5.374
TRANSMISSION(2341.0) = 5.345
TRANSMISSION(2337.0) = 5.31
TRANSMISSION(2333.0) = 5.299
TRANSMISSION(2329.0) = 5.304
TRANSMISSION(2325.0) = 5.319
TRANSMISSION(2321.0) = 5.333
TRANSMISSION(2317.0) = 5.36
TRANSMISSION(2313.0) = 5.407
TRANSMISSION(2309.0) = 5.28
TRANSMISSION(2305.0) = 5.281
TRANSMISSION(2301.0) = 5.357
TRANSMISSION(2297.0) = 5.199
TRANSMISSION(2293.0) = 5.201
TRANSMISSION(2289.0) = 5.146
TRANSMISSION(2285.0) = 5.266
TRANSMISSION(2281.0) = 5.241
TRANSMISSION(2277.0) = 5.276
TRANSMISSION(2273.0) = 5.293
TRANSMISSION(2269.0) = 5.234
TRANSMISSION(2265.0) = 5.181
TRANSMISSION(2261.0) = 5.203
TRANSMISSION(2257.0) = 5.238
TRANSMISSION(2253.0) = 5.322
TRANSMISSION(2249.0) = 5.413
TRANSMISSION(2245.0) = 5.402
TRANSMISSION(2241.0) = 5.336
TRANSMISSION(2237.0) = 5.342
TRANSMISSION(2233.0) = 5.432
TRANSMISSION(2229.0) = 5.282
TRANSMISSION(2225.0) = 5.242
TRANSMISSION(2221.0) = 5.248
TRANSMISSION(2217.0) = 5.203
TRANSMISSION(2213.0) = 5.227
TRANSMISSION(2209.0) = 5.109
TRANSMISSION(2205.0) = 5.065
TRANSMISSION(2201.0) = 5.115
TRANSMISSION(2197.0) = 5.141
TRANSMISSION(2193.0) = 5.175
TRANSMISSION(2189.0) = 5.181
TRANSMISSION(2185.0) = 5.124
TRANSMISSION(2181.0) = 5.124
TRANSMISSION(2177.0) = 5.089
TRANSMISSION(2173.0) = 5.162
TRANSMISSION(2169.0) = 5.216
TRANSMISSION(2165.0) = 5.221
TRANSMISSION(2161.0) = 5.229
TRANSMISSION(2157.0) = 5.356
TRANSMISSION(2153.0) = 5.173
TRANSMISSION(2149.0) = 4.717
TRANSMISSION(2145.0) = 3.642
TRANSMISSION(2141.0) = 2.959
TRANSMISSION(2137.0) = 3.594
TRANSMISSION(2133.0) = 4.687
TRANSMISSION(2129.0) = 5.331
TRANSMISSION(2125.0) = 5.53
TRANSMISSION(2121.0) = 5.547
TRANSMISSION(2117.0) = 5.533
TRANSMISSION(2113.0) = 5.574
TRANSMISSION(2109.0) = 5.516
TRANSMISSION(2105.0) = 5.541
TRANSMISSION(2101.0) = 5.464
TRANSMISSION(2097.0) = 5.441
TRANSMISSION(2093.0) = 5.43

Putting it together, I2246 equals 1.14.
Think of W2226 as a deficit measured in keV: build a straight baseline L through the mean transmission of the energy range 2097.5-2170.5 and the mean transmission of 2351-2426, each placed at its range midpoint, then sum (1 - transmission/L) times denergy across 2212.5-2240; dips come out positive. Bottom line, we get -0.92 keV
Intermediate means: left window 5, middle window 5.29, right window 5.32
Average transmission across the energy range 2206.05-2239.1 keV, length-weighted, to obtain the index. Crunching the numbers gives 5.26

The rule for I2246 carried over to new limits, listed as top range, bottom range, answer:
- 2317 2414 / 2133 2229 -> 1.08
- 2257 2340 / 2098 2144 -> 1.05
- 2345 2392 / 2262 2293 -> 1.02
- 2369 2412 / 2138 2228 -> 1.07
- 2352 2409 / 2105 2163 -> 1.09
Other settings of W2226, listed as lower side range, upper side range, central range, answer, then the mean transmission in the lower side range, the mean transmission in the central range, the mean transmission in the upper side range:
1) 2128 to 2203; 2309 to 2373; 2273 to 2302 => -0.27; 4.85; 5.24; 5.34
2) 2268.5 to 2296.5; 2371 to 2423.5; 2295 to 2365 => -0.85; 5.23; 5.33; 5.31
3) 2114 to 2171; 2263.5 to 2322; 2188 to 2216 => -0.72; 4.85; 5.15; 5.27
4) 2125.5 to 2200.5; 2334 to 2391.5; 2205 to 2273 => -3.07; 4.86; 5.27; 5.34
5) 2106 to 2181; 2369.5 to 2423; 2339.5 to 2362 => -0.50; 4.96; 5.37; 5.31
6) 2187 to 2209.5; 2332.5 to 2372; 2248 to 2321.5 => -0.27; 5.13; 5.27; 5.35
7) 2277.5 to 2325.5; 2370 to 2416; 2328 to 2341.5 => -0.04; 5.28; 5.31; 5.32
